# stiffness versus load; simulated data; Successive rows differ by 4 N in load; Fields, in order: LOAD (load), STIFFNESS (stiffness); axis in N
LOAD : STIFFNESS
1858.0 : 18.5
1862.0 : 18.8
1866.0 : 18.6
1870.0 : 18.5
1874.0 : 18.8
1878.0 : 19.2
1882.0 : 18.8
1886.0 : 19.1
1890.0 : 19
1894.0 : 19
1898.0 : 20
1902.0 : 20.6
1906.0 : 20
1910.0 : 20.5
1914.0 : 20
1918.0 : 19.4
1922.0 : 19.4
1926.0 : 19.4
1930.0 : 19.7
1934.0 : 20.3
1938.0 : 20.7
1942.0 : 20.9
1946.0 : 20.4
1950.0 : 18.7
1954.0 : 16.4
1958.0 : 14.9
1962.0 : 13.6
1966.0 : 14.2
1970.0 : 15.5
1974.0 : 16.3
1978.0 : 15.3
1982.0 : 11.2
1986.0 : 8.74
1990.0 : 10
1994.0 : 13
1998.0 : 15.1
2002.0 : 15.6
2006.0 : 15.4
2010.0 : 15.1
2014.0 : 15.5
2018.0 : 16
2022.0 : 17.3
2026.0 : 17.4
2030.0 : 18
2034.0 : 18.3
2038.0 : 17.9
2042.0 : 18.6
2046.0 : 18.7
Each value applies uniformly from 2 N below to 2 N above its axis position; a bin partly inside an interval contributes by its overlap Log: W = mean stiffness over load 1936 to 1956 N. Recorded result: 19.4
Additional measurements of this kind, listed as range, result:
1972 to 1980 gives 15.8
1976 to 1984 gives 13.2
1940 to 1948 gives 20.6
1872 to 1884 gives 18.9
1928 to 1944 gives 20.4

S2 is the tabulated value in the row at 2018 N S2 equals 16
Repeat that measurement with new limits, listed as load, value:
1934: 20.3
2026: 17.4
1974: 16.3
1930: 19.7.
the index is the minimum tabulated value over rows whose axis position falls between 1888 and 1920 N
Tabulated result 19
